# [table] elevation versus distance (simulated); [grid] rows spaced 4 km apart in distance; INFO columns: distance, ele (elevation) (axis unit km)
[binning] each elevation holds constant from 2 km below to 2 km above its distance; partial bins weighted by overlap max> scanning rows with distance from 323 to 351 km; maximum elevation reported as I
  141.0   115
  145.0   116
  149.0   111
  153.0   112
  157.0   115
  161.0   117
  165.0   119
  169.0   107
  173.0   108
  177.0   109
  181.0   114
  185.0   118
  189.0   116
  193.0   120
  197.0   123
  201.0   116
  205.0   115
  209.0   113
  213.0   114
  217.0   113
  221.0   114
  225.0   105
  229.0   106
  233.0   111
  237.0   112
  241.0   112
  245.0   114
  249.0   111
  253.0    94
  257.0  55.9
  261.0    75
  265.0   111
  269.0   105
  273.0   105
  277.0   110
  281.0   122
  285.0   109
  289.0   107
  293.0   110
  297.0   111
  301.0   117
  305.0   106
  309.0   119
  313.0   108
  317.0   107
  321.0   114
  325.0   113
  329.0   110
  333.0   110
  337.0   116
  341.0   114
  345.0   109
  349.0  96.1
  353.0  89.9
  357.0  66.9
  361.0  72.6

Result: 116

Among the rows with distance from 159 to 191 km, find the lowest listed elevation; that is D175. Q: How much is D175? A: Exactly 107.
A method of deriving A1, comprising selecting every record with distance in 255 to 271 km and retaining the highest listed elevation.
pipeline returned 111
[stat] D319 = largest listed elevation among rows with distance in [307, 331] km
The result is 119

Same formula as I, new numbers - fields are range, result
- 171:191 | 118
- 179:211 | 123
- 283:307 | 117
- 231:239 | 112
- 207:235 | 114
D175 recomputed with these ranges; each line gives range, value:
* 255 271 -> 55.9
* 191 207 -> 115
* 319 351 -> 96.1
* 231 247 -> 111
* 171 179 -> 108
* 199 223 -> 113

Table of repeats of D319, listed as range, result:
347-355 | 96.1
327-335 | 110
